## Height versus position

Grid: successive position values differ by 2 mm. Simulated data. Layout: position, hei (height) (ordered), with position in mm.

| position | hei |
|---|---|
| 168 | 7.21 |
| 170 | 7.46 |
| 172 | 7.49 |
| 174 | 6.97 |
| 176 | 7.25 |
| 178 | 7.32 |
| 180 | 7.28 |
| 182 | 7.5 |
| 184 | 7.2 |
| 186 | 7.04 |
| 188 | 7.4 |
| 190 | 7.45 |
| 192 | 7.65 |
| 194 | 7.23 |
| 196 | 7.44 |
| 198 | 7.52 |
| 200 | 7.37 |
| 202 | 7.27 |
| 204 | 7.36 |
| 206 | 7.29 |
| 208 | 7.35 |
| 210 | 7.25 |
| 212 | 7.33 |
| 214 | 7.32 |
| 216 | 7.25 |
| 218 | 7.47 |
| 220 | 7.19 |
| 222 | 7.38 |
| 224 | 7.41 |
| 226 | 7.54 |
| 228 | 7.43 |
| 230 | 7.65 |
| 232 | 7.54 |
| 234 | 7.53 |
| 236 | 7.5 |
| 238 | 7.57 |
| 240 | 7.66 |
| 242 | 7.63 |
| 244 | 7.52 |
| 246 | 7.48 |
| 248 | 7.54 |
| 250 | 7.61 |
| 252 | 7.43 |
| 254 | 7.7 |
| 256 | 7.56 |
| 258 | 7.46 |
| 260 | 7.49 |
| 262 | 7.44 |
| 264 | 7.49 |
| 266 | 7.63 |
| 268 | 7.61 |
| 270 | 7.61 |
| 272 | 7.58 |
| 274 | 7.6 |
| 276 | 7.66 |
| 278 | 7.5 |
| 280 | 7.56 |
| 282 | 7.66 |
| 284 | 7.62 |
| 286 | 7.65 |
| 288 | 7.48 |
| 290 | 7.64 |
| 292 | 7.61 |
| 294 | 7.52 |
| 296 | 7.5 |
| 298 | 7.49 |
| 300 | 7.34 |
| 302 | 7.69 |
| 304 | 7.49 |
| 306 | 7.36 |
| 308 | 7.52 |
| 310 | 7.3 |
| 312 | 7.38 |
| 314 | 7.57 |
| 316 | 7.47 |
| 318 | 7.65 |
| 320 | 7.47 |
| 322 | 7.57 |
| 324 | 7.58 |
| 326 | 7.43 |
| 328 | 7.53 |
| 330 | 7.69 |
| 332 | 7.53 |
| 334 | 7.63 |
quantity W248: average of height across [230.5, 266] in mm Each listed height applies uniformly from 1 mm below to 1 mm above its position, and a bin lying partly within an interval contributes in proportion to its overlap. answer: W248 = 7.54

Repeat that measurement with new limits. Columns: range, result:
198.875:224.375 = 7.33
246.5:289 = 7.56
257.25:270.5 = 7.53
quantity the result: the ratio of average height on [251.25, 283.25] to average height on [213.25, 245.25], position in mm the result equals 1.0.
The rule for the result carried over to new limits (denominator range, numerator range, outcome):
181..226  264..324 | 1.03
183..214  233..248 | 1.03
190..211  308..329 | 1.02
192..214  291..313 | 1.02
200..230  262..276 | 1.03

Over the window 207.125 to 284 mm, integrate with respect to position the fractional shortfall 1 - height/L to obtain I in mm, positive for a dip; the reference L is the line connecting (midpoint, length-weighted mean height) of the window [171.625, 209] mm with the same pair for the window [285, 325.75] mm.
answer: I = -0.9 mm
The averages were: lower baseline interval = 7.33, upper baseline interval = 7.51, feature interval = 7.51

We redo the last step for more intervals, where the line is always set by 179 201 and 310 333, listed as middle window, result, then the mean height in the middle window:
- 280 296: -0.2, 7.59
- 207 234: 0.0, 7.4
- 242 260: -0.2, 7.54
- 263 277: -0.3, 7.6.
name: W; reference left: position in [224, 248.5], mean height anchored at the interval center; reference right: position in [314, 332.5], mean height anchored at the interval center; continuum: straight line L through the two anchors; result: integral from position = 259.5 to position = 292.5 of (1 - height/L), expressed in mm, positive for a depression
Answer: -0.1 mm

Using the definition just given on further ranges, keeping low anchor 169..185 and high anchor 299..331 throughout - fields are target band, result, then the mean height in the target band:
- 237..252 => -0.3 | 7.56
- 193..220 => 0.0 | 7.34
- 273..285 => -0.2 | 7.6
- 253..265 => -0.2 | 7.52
